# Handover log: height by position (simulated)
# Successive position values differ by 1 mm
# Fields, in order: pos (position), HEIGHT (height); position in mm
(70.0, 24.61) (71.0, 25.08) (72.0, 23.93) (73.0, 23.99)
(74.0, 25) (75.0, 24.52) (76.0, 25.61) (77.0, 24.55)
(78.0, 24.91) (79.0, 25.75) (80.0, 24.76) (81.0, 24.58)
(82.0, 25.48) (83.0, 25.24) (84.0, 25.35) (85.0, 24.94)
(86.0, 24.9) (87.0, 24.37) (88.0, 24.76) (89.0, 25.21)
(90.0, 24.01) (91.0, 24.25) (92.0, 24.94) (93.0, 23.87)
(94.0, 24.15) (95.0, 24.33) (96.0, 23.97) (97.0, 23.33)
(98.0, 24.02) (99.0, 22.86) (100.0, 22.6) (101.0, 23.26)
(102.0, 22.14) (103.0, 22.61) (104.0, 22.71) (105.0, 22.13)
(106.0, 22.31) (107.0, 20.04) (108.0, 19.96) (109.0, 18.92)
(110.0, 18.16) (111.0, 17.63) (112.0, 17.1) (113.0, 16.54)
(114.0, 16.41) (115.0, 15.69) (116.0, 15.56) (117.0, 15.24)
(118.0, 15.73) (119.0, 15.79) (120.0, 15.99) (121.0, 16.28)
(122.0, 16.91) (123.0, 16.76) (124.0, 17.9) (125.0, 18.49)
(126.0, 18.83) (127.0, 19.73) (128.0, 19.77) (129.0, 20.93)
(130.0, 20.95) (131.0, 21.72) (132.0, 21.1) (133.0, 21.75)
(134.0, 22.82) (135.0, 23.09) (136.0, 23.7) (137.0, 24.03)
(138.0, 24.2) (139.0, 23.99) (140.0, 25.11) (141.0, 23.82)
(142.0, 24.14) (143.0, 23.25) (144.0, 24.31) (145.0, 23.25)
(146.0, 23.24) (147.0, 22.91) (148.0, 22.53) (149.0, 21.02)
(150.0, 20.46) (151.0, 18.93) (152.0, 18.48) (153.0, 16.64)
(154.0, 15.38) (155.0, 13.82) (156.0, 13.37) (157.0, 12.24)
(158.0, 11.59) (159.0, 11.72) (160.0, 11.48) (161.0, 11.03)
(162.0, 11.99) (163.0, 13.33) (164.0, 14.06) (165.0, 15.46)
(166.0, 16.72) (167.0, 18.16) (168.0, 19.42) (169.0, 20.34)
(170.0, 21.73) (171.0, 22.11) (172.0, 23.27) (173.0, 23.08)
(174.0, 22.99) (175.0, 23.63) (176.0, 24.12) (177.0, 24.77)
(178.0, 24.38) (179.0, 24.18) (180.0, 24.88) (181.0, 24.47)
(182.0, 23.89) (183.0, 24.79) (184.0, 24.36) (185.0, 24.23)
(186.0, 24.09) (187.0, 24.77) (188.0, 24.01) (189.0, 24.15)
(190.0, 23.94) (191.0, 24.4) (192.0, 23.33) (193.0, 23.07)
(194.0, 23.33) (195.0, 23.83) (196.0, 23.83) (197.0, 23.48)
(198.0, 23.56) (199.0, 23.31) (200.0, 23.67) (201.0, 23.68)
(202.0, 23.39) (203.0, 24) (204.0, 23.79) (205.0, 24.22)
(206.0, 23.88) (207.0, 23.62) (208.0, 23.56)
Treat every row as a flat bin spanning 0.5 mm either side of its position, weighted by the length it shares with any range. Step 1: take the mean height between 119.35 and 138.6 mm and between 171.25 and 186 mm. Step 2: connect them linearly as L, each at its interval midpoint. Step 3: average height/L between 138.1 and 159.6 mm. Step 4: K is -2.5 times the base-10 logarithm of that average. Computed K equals 0.11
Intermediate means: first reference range 20.2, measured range 19.6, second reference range 24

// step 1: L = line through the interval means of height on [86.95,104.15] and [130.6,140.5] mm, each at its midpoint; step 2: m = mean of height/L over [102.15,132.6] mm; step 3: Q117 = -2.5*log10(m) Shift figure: 0.25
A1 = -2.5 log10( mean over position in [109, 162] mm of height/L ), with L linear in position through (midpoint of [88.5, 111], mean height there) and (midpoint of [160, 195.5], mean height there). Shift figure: 0.18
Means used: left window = 22.6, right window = 21.6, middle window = 18.8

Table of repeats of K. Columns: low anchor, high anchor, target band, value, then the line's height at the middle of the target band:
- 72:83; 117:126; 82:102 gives -0.094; 22.2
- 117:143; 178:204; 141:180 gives 0.160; 22.2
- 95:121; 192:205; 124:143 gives -0.064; 20.8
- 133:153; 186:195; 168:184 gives 0.005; 23.5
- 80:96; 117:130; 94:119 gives 0.057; 21.1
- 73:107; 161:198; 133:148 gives -0.032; 22.9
